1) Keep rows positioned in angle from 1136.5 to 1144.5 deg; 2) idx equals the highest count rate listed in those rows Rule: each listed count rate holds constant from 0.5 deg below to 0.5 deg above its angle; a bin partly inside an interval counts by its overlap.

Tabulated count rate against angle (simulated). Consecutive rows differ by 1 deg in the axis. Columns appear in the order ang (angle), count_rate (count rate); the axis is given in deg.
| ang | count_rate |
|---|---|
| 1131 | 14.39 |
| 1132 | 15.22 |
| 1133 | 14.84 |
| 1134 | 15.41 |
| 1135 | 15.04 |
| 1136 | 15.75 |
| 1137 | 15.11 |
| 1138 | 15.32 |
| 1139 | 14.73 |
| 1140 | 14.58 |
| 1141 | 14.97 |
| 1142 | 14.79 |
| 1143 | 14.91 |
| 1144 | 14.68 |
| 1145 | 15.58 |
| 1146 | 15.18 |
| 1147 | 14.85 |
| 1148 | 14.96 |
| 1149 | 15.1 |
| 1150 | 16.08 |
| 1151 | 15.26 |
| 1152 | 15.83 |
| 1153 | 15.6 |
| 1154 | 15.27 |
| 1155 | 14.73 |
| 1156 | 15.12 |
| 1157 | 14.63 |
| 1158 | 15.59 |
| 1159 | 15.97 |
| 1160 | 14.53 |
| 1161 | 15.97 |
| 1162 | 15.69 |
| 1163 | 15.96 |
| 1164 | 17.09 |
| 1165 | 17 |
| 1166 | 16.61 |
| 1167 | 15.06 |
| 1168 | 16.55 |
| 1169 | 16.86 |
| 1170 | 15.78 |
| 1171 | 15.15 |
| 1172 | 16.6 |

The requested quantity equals 15.32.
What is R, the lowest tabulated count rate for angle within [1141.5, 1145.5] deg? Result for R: 14.68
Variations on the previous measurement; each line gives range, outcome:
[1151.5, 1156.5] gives 14.73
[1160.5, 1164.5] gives 15.69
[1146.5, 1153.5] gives 14.85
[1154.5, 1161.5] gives 14.53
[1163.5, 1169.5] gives 15.06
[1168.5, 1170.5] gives 15.78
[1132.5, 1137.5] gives 14.84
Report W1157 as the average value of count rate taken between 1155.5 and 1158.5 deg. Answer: 15.1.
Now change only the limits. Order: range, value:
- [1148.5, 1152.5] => 15.6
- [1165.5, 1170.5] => 16.2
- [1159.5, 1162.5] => 15.4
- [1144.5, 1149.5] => 15.1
